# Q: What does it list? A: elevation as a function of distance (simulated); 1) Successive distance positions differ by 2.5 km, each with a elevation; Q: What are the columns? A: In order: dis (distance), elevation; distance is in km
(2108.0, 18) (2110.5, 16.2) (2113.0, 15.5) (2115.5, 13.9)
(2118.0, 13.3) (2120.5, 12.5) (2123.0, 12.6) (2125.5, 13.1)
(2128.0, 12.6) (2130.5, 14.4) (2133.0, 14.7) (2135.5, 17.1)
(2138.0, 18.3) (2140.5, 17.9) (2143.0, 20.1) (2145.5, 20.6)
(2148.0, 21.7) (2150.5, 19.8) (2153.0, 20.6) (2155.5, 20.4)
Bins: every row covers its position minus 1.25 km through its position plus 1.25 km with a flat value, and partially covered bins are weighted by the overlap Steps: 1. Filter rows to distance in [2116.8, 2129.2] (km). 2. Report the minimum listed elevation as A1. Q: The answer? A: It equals 12.5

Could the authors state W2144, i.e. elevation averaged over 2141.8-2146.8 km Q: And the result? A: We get 20.4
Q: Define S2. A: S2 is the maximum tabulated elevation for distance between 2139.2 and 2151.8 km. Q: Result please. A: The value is 21.7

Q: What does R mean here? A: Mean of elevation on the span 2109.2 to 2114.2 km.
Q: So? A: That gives 15.9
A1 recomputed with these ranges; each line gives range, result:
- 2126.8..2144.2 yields 12.6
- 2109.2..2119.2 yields 13.3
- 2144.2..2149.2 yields 20.6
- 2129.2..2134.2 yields 14.4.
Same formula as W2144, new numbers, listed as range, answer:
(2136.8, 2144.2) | 18.8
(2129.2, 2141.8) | 16.5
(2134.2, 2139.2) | 17.7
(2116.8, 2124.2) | 12.8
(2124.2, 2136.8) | 14.4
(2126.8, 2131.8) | 13.5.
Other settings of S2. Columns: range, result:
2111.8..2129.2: 15.5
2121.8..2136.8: 17.1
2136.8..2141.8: 18.3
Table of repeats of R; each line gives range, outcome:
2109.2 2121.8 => 14.3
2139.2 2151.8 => 20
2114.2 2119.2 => 13.6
